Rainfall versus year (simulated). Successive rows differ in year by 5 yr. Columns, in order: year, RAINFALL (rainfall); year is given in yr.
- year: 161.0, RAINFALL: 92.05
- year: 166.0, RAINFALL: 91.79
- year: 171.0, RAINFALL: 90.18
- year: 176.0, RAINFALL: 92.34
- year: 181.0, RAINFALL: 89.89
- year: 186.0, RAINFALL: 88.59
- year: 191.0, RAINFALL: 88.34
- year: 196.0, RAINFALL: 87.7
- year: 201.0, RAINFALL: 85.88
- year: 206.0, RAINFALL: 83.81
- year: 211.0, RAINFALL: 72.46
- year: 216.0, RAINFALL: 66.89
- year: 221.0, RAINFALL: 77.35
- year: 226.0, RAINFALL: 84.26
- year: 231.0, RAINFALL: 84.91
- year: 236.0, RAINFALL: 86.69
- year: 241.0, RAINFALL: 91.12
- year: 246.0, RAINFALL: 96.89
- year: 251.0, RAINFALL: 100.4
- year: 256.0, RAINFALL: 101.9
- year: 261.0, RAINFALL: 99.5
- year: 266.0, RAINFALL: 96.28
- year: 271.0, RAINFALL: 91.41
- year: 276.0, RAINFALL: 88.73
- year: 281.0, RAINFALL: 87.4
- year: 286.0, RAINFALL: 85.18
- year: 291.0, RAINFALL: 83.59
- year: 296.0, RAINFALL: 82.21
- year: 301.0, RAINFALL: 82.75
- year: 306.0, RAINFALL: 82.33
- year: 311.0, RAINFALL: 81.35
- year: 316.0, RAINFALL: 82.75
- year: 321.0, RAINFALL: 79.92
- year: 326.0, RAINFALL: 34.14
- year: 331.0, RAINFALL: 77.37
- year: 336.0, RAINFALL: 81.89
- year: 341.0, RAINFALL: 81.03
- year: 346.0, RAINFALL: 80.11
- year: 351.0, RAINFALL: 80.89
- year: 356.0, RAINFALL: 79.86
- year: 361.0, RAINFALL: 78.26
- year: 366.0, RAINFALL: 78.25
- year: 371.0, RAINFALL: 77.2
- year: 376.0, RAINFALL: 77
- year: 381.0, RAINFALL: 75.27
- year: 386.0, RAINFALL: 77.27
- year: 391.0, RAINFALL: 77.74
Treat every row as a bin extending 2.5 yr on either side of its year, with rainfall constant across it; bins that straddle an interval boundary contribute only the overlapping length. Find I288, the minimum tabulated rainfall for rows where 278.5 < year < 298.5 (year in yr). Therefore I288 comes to 82.21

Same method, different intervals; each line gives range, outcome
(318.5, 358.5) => 34.14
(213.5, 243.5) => 66.89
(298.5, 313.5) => 81.35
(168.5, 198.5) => 87.7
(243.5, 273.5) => 91.41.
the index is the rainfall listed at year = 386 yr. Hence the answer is 77.27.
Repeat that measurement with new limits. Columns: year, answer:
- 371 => 77.2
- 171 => 90.18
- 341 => 81.03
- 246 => 96.89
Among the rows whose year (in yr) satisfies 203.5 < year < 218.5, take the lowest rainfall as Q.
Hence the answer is 66.89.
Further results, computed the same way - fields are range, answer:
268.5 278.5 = 88.73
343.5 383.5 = 75.27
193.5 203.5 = 85.88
